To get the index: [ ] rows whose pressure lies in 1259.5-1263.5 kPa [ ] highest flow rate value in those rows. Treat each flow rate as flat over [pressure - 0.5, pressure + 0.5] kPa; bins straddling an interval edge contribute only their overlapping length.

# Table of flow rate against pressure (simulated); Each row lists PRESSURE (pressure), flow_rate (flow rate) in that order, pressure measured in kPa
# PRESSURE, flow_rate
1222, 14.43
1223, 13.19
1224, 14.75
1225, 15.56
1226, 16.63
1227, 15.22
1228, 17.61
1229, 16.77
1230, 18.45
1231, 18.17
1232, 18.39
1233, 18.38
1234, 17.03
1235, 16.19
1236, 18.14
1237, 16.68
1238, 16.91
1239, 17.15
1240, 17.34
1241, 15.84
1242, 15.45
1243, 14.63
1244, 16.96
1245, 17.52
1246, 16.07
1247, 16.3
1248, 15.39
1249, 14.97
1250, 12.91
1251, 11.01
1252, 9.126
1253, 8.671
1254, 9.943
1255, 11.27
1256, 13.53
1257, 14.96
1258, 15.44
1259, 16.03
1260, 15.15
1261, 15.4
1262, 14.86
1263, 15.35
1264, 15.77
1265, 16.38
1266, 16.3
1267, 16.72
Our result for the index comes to 15.4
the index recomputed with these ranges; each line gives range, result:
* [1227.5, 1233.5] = 18.45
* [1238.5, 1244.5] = 17.34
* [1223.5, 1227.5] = 16.63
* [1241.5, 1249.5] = 17.52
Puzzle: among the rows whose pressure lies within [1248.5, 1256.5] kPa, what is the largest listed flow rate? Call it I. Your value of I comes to 14.97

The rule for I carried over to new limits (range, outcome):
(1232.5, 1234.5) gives 18.38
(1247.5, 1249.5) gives 15.39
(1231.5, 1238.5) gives 18.39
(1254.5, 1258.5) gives 15.44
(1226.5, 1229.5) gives 17.61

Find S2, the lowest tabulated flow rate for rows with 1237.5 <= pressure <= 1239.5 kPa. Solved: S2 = 16.91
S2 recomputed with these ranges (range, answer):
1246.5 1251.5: 11.01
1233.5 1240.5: 16.19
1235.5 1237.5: 16.68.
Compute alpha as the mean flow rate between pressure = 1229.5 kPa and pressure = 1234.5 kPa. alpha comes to 18.1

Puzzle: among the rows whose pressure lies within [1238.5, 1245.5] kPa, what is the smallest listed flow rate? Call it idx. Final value 14.63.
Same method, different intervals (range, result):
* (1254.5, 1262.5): 11.27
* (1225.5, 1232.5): 15.22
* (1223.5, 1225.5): 14.75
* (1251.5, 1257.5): 8.671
